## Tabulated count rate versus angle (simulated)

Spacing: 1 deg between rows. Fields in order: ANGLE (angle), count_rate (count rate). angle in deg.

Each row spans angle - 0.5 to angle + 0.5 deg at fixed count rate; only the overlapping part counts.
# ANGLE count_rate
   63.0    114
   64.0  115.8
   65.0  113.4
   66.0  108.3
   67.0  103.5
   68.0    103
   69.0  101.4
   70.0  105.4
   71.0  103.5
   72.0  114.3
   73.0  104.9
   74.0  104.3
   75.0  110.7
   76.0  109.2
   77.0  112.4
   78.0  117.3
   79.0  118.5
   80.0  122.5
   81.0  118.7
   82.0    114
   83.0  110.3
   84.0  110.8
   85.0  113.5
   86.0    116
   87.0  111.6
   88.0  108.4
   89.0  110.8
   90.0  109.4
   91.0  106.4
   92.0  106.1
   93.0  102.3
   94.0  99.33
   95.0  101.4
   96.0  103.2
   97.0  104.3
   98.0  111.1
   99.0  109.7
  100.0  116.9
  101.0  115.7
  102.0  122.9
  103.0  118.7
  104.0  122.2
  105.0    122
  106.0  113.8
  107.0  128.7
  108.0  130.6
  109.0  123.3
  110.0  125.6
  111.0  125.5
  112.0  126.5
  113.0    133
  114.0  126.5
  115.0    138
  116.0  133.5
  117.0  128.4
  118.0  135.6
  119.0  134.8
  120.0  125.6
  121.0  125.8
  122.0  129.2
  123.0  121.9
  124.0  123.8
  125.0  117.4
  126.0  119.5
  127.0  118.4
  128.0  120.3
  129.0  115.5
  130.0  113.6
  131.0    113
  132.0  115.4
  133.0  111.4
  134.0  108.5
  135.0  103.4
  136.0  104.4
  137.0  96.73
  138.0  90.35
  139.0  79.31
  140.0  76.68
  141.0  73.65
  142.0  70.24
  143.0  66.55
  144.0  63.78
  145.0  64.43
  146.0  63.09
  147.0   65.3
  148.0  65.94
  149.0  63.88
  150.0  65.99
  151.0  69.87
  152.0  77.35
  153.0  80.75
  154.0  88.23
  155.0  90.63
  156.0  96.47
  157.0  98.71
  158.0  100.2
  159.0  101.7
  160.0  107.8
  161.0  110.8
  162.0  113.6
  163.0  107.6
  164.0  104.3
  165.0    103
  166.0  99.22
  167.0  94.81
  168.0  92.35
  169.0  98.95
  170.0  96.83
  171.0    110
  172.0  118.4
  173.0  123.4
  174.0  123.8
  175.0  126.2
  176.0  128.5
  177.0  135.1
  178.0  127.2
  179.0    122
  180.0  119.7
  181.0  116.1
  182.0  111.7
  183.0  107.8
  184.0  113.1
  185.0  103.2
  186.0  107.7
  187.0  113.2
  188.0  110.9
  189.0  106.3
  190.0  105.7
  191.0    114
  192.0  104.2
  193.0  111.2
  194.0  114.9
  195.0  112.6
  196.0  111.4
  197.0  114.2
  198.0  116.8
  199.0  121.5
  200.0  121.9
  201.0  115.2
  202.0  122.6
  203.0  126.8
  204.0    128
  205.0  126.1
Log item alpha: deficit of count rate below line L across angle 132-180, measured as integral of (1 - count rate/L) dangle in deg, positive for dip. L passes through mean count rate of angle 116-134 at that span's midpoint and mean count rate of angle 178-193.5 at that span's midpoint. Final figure 8.43 deg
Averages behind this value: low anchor 122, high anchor 112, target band 95.8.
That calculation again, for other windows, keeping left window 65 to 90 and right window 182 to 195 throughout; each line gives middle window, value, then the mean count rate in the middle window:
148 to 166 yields 2.9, 92.4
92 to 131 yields -3.6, 120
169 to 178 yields -0.8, 119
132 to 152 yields 5.5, 80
